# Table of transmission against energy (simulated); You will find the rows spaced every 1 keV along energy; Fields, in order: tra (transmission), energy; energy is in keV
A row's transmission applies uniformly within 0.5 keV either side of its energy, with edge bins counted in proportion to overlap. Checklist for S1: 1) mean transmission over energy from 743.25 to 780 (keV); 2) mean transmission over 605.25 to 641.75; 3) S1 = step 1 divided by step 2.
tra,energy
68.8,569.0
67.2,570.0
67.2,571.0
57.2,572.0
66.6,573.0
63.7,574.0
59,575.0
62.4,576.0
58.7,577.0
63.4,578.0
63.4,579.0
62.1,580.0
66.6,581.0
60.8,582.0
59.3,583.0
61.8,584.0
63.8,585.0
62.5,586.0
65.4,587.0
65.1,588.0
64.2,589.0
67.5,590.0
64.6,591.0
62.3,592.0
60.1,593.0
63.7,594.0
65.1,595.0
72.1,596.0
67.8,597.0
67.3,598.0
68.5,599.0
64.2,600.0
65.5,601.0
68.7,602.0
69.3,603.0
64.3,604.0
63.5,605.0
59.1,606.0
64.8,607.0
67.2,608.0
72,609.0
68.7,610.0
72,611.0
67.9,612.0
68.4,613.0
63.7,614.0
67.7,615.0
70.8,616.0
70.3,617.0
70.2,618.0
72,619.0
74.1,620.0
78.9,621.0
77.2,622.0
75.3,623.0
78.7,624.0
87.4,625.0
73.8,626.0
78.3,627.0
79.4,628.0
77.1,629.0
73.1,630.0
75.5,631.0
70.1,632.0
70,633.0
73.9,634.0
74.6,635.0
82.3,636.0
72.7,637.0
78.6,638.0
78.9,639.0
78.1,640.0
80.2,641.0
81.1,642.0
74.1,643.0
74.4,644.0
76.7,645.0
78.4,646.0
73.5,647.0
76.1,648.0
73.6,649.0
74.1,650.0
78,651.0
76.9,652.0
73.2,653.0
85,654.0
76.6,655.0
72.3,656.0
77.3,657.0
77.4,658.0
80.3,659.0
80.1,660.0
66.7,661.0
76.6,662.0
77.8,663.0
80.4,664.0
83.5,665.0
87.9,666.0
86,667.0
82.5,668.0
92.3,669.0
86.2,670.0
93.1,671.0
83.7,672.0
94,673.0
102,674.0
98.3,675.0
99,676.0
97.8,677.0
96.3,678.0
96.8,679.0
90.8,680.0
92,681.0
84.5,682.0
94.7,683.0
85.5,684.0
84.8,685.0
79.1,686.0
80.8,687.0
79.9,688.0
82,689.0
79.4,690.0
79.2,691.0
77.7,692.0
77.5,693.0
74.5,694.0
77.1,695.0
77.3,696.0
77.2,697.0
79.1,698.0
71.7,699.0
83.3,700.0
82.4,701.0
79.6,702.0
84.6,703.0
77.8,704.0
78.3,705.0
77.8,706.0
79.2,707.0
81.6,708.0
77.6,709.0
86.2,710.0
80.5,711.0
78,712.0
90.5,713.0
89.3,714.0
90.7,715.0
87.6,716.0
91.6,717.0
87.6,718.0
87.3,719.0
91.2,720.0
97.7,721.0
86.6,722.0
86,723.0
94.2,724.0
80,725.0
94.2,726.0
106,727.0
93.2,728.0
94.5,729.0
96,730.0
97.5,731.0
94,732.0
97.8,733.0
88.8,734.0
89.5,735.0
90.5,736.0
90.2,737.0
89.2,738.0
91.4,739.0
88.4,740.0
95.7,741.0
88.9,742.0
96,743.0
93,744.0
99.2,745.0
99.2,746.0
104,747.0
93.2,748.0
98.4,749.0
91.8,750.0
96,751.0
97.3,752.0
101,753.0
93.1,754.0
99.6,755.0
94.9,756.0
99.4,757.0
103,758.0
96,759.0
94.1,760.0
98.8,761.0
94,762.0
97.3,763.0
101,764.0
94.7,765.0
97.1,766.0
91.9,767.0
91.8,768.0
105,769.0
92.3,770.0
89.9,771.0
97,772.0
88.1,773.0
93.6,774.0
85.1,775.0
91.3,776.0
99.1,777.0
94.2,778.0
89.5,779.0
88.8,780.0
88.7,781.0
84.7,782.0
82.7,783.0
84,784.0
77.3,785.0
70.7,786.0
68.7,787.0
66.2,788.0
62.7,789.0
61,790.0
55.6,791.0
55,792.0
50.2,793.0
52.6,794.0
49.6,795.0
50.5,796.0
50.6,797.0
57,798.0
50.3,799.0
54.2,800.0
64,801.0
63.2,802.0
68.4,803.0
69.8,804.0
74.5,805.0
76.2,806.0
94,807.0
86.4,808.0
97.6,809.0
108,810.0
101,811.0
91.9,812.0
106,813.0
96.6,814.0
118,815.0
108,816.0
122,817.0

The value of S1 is 1.30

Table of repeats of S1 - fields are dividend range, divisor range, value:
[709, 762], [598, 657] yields 1.27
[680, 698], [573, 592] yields 1.29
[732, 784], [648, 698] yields 1.13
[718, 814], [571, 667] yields 1.22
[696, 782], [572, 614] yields 1.40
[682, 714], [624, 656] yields 1.05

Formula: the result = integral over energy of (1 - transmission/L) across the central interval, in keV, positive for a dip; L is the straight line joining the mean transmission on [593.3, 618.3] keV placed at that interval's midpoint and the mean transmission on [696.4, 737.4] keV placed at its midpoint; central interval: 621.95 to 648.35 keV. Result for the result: -1.5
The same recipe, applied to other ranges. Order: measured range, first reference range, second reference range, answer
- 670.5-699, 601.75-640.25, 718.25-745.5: -0.7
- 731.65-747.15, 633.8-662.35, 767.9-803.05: -3.8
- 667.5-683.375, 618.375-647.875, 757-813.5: -3.0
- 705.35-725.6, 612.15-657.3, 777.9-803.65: -4.4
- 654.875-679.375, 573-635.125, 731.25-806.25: -3.8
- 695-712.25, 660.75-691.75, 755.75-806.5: 1.1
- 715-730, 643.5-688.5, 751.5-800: -1.5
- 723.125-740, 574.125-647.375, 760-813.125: -3.4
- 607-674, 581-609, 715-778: -2.9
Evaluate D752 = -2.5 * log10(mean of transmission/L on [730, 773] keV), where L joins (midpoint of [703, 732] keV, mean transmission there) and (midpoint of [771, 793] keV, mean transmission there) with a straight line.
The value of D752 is -0.14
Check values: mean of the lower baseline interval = 87.9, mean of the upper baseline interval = 79.7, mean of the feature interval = 95.2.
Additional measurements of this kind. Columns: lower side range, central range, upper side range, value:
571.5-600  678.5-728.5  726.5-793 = -0.04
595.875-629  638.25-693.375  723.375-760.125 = -0.03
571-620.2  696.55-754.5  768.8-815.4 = -0.20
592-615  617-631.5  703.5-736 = -0.09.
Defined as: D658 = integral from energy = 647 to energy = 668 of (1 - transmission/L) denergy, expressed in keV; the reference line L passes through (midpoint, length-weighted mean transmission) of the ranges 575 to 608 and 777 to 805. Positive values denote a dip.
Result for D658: -4.0 keV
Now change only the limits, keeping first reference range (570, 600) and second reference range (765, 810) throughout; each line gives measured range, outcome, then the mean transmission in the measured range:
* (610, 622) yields -0.88 keV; 70.7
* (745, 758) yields -4.00 keV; 97.6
